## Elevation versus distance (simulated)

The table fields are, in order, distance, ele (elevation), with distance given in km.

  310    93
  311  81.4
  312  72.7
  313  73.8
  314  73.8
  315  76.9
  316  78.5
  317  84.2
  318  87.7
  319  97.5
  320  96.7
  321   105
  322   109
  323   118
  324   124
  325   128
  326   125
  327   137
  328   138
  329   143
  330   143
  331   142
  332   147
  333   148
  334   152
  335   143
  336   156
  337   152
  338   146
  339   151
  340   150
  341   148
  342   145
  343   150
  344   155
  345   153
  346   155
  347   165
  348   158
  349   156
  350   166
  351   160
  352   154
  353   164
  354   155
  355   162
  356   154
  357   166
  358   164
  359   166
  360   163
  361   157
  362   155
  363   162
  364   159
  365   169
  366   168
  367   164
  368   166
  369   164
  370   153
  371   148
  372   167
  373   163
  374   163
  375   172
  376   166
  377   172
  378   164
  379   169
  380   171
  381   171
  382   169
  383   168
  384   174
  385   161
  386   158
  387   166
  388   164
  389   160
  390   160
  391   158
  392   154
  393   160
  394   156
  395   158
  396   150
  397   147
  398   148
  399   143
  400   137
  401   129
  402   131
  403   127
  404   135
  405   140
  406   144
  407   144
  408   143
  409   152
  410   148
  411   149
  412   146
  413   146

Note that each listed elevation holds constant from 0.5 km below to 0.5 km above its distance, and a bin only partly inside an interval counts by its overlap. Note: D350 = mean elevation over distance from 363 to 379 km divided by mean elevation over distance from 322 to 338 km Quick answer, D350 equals 1.2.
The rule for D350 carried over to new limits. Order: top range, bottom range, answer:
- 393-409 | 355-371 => 0.89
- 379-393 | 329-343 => 1.11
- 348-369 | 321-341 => 1.16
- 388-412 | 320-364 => 0.99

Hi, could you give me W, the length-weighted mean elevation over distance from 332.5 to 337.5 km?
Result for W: 150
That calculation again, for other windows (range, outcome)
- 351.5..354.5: 158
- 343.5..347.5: 157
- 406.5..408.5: 144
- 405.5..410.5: 146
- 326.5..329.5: 139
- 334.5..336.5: 150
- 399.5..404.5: 132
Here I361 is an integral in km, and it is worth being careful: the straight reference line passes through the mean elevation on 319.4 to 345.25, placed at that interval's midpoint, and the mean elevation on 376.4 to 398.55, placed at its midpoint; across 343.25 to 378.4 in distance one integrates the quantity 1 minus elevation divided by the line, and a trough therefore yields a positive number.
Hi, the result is -2.6 km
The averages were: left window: 138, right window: 162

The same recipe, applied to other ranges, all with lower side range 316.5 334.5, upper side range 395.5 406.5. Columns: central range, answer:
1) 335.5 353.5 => -3.8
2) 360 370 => -2.3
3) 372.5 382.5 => -2.5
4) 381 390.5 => -2.0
